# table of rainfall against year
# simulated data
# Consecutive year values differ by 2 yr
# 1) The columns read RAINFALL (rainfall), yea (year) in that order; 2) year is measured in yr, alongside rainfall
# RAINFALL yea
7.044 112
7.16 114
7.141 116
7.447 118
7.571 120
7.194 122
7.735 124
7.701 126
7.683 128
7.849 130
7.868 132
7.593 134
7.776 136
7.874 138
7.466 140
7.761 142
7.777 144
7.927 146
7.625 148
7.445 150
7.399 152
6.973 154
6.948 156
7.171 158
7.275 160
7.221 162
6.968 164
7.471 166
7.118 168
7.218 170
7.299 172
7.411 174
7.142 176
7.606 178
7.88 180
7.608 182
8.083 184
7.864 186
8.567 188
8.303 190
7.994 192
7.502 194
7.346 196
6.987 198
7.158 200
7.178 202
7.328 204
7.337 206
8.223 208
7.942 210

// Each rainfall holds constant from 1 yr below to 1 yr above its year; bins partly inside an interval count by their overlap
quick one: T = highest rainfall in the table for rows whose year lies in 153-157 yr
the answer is 6.973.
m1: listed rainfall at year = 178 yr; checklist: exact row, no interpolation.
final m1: 7.606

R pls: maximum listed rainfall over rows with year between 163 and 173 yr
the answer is 7.471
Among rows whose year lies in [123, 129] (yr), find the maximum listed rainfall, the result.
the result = 7.735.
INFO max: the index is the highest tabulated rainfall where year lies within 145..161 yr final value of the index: 7.927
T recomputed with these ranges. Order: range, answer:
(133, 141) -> 7.874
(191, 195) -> 7.994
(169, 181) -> 7.88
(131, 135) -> 7.868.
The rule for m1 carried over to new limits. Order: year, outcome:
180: 7.88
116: 7.141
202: 7.178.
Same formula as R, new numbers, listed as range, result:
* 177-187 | 8.083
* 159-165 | 7.275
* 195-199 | 7.346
